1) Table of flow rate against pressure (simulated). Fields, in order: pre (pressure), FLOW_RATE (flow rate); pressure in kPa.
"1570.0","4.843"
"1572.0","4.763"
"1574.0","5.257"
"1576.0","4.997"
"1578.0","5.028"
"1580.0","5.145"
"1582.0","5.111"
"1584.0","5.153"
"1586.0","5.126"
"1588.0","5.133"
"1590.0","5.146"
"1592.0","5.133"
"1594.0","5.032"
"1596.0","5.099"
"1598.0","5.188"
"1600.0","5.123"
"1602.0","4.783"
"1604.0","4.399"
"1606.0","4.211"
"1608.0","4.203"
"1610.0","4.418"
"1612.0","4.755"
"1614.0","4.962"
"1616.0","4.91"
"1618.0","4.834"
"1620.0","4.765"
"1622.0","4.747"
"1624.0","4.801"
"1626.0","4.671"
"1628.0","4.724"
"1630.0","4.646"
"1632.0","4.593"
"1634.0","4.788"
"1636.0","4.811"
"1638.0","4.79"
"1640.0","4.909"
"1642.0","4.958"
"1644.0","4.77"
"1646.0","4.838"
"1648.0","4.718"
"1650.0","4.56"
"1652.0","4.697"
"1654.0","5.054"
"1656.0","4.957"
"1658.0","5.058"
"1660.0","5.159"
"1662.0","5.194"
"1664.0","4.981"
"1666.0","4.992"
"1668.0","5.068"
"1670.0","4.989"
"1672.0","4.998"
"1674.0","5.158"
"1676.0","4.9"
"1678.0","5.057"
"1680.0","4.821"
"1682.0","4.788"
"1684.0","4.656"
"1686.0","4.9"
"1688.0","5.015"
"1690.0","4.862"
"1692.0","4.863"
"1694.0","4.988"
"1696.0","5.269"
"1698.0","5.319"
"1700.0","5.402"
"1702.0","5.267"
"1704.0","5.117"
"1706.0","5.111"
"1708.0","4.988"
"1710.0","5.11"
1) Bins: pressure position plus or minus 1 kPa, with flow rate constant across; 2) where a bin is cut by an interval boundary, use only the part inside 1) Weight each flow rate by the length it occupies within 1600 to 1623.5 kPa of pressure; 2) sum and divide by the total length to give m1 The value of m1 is 4.66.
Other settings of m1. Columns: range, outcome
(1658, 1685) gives 4.98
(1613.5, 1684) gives 4.87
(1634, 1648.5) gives 4.83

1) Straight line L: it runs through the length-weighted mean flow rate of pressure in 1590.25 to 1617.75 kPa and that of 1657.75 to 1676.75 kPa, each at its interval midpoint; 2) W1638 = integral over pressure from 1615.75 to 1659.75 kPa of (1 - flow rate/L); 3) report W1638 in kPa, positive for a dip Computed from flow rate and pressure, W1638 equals 1.1 kPa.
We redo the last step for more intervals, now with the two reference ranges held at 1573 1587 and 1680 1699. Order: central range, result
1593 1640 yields 2.9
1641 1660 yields 0.6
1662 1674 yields -0.1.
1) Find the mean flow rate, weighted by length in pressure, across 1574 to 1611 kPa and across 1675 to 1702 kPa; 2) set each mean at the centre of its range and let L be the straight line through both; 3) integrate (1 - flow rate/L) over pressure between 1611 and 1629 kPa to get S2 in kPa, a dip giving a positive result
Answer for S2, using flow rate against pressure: 0.5 kPa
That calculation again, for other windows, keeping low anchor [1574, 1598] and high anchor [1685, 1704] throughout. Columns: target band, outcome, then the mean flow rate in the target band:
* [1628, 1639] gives 0.8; 4.73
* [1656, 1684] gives 0.6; 5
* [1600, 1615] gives 1.6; 4.57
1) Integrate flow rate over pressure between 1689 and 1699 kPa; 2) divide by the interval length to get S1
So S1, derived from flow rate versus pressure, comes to 5.06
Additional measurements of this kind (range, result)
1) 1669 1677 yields 5.01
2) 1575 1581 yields 5.06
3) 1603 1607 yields 4.3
